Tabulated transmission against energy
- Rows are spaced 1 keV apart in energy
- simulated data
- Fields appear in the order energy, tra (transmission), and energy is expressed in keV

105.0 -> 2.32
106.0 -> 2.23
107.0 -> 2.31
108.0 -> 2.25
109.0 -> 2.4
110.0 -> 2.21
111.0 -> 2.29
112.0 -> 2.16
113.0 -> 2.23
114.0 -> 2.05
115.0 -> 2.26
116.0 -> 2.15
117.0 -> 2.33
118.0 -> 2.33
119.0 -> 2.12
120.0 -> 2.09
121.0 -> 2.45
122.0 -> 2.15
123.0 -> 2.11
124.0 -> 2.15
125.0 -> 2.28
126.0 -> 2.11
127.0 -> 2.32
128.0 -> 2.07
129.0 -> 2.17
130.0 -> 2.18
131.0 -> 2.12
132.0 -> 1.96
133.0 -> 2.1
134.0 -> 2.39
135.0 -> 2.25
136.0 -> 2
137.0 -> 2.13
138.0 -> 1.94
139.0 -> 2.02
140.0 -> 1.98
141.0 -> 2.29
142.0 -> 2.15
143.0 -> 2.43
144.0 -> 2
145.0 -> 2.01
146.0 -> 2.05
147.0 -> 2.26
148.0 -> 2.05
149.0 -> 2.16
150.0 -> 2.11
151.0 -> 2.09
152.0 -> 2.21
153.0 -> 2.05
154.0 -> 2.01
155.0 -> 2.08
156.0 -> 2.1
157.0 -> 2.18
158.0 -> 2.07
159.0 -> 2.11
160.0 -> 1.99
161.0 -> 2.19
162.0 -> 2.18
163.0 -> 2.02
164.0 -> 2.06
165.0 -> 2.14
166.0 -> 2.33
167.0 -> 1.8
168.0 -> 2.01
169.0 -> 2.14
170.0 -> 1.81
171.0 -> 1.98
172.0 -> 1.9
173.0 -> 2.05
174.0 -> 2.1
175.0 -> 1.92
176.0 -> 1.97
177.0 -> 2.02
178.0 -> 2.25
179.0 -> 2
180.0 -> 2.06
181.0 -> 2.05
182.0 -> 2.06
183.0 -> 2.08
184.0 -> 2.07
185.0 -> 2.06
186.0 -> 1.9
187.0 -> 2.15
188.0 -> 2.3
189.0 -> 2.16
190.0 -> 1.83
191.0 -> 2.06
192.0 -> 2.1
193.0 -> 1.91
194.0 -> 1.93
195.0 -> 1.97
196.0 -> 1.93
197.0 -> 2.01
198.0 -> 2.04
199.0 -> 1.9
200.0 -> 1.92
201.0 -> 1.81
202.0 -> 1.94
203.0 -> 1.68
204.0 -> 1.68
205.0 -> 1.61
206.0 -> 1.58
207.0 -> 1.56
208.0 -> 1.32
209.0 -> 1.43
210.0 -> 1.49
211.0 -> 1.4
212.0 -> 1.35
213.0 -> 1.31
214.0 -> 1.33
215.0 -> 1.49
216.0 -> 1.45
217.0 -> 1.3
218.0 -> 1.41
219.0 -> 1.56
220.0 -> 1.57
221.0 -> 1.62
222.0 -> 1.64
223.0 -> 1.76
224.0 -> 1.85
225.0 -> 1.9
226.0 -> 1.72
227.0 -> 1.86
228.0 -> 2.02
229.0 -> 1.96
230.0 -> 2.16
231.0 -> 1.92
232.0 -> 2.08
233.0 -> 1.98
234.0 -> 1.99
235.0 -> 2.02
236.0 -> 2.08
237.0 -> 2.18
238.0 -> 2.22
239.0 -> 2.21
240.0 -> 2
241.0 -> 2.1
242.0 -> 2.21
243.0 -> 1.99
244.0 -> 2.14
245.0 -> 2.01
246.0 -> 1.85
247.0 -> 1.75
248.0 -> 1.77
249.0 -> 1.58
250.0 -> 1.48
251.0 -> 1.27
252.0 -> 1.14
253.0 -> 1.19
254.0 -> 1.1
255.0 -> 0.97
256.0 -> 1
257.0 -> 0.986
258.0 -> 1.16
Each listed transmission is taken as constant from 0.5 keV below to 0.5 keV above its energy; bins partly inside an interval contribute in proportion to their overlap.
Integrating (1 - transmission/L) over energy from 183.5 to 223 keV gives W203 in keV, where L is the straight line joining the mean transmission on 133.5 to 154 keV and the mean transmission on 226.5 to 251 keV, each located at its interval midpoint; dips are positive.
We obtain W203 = 5.7 keV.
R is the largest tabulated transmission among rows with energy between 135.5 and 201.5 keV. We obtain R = 2.43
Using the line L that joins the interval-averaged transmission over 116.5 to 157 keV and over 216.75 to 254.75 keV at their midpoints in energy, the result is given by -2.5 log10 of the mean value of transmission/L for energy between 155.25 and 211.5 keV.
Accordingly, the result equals 0.02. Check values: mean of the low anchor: 2.15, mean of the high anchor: 1.8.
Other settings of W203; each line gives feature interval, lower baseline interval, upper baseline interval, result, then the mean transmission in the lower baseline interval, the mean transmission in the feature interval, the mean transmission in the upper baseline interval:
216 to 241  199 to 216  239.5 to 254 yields -3.29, 1.56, 1.87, 1.73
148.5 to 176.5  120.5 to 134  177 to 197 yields 0.47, 2.18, 2.06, 2.04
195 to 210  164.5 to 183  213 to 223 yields -0.51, 2.03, 1.74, 1.49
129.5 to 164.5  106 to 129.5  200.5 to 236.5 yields -0.83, 2.22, 2.11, 1.69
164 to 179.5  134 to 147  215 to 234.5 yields -0.30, 2.12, 2.03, 1.77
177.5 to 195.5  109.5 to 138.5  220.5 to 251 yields -0.15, 2.18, 2.05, 1.92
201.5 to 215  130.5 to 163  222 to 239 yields 3.36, 2.11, 1.51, 1.98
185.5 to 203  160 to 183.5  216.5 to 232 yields -0.52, 2.05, 1.98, 1.76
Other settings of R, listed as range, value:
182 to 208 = 2.3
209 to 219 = 1.56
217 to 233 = 2.16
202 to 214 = 1.94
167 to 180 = 2.25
